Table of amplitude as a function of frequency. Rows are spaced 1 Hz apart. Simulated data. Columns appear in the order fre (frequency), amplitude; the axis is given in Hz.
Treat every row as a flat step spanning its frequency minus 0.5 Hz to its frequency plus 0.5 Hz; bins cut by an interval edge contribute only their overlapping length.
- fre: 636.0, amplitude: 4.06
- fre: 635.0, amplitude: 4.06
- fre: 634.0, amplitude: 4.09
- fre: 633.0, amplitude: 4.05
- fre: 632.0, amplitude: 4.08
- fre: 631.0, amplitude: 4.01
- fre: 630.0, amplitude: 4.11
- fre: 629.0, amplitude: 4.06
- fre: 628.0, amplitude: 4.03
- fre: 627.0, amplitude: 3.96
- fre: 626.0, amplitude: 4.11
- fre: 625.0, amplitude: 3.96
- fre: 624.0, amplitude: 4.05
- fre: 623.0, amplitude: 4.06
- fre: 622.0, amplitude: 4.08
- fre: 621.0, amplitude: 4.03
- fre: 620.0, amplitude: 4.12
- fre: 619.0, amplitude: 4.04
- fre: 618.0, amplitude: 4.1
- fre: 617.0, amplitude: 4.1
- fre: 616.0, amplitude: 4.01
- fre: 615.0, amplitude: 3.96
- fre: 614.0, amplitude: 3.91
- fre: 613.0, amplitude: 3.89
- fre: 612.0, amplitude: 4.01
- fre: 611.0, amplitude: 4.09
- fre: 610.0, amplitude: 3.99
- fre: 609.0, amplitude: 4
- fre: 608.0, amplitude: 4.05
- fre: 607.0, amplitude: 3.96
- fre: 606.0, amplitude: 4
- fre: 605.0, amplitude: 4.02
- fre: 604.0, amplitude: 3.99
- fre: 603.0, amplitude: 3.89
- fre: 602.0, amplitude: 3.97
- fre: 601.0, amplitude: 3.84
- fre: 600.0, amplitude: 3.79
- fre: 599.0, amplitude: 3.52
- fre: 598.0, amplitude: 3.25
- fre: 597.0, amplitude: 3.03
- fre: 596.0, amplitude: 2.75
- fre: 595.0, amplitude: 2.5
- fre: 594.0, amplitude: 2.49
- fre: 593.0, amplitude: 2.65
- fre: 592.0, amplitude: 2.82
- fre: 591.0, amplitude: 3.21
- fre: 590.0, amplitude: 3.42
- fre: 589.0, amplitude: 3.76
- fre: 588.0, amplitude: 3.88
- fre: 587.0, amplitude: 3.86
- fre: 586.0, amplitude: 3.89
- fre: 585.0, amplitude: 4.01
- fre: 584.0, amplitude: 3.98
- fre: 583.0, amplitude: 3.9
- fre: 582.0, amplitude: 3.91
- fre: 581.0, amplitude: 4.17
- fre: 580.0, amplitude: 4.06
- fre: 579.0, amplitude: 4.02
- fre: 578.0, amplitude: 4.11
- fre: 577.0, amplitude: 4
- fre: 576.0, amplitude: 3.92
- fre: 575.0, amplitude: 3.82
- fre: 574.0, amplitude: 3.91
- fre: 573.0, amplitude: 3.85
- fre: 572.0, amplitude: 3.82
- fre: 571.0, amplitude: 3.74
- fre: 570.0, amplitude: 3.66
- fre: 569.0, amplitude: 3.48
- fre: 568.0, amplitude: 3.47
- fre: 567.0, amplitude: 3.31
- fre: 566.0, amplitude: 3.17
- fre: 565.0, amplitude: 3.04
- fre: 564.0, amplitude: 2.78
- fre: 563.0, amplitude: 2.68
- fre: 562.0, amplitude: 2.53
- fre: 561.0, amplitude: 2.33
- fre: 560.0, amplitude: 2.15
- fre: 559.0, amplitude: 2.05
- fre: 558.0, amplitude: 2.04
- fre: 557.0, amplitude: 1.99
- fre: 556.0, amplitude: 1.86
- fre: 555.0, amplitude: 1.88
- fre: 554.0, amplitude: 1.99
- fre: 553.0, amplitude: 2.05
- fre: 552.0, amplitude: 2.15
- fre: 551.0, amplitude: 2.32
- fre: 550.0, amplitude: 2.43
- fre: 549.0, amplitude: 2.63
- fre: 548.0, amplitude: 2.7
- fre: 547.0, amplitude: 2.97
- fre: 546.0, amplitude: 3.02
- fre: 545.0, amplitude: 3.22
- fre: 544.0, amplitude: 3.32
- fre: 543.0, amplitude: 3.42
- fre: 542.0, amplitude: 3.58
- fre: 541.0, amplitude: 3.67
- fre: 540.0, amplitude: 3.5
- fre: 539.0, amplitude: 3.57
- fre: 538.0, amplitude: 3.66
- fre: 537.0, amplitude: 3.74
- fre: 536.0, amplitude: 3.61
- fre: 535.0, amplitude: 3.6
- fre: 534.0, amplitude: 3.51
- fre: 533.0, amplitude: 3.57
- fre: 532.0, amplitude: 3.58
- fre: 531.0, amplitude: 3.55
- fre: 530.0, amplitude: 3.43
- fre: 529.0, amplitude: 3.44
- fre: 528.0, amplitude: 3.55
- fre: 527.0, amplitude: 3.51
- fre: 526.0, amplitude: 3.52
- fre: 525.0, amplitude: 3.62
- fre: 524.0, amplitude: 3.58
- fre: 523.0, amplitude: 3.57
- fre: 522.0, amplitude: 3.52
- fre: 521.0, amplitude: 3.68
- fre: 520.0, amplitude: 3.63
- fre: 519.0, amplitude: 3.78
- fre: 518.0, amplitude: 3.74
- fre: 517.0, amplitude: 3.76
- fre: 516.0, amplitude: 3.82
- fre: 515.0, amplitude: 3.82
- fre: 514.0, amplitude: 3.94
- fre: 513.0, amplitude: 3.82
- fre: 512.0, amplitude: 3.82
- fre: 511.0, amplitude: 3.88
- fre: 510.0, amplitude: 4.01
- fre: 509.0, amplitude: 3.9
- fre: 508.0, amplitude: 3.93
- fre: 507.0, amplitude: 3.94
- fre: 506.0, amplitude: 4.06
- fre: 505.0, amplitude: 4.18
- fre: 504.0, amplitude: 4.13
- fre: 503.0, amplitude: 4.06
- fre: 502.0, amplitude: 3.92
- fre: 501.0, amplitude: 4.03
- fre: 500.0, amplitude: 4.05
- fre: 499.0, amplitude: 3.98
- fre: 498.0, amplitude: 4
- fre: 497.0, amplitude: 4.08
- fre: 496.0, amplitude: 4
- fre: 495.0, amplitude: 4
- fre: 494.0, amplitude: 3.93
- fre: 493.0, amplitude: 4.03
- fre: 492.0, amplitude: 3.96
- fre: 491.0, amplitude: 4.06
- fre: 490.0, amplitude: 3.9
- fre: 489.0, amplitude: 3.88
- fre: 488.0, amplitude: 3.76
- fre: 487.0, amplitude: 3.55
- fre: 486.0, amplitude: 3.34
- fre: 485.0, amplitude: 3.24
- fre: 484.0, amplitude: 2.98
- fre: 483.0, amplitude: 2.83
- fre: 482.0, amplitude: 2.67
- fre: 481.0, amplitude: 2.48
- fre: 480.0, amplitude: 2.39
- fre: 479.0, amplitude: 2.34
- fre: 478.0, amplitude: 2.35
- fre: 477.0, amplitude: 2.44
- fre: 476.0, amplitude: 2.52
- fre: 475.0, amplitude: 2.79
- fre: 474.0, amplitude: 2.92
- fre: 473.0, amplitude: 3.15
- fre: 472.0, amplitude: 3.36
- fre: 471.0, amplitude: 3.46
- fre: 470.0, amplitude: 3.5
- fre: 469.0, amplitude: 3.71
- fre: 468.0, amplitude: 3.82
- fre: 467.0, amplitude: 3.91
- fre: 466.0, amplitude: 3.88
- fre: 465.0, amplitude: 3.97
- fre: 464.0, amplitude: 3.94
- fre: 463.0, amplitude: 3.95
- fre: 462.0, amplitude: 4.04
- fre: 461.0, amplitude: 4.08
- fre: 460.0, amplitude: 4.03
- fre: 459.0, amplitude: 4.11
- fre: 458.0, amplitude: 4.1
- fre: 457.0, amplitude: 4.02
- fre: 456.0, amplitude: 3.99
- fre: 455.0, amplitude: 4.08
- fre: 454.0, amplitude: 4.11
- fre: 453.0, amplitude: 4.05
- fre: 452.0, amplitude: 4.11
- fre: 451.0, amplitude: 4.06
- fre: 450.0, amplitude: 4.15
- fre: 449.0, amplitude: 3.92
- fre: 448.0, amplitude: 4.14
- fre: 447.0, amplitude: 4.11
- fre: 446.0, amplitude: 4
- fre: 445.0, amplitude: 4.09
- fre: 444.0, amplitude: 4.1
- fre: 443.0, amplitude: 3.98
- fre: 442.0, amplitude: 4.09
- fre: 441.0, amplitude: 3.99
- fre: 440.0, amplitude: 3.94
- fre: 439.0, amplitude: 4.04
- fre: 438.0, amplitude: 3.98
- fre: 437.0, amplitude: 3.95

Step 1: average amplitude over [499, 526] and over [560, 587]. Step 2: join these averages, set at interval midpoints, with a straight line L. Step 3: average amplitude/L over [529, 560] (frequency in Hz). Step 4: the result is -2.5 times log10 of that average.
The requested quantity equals 0.25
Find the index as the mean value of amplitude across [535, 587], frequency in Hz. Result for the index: 3.21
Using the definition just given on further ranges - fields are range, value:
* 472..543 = 3.57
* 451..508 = 3.65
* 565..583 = 3.77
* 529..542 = 3.58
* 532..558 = 2.95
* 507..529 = 3.73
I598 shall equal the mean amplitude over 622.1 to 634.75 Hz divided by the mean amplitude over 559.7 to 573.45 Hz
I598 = 1.3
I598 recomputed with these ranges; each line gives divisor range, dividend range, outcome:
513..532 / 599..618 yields 1.09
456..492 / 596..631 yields 1.14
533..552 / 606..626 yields 1.25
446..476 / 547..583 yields 0.80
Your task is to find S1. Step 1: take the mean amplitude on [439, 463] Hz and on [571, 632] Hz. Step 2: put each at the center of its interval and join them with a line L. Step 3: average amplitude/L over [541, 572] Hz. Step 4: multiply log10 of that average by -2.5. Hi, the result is 0.37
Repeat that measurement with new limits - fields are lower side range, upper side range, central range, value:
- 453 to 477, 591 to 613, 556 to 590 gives 0.053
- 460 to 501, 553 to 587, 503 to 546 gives -0.094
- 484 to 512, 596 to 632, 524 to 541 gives 0.100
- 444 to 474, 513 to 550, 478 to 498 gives 0.094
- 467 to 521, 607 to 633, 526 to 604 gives 0.173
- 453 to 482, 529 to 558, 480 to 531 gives -0.148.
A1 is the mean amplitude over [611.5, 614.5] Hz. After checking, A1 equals 3.94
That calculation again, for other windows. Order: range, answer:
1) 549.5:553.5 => 2.24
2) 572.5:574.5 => 3.88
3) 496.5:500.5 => 4.03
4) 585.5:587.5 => 3.88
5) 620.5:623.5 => 4.06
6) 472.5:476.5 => 2.85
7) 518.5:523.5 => 3.64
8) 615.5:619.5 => 4.06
